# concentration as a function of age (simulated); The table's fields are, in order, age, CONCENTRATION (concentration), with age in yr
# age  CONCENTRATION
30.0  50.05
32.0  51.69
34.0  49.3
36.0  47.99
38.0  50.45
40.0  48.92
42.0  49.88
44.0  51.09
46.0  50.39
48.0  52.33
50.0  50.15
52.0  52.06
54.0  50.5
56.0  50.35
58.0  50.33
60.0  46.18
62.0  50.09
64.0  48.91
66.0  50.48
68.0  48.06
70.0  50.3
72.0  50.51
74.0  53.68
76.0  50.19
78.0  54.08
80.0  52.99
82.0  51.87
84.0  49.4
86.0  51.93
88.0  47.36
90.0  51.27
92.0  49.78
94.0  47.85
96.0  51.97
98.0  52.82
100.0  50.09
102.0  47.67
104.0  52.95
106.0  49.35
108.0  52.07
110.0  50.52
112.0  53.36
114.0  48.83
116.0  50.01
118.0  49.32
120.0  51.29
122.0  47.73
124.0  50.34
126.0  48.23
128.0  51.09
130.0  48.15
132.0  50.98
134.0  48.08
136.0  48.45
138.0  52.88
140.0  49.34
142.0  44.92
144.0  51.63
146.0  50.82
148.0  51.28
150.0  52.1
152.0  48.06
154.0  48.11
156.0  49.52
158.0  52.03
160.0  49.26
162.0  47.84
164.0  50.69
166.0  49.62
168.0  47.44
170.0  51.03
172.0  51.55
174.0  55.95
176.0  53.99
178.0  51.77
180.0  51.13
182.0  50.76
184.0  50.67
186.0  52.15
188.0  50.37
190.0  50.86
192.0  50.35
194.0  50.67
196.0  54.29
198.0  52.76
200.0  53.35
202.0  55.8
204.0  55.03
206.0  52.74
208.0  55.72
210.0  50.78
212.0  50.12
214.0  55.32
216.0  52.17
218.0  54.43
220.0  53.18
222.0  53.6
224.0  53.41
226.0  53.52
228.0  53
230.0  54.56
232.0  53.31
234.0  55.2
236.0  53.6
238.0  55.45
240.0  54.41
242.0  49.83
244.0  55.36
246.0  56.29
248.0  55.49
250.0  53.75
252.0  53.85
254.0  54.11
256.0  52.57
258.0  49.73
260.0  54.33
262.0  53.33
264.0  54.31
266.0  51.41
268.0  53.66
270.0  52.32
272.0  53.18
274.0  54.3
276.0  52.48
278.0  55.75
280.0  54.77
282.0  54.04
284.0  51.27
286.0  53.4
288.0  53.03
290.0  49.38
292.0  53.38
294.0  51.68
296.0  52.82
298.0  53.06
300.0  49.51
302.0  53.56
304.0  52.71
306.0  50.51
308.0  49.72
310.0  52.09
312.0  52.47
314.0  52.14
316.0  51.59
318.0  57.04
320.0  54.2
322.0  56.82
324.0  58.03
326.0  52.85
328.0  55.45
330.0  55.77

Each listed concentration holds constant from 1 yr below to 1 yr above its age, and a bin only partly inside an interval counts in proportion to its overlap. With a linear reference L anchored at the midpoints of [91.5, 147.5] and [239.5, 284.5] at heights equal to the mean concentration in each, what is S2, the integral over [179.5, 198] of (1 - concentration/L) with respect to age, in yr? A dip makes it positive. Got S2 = 0.1 yr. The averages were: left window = 50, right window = 53.5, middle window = 51.3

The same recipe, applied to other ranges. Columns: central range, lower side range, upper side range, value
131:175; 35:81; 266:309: 1.1 yr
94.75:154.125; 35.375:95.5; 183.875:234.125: 1.5 yr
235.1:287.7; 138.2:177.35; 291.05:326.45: -1.4 yr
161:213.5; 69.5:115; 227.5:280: 0.7 yr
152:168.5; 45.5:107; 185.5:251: 0.9 yr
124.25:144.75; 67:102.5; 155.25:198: 0.6 yr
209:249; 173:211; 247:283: -0.4 yr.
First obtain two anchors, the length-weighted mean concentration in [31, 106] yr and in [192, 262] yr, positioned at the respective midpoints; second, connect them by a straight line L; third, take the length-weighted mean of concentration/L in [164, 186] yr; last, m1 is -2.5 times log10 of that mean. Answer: 0.02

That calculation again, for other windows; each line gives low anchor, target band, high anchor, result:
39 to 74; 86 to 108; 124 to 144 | -0.013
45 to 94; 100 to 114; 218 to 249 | 0.011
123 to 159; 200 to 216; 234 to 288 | -0.033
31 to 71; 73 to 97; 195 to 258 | -0.007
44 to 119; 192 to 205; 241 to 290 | -0.022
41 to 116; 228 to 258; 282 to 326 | -0.036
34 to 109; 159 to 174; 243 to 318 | 0.033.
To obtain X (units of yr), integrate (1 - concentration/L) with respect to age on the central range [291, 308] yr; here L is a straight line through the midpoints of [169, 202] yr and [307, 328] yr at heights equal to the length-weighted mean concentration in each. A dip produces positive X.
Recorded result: 0.5 yr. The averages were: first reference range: 52.1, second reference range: 53.8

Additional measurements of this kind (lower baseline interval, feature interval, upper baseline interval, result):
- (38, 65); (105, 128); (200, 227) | 0.6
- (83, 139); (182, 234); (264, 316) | -1.5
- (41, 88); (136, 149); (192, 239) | 0.5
